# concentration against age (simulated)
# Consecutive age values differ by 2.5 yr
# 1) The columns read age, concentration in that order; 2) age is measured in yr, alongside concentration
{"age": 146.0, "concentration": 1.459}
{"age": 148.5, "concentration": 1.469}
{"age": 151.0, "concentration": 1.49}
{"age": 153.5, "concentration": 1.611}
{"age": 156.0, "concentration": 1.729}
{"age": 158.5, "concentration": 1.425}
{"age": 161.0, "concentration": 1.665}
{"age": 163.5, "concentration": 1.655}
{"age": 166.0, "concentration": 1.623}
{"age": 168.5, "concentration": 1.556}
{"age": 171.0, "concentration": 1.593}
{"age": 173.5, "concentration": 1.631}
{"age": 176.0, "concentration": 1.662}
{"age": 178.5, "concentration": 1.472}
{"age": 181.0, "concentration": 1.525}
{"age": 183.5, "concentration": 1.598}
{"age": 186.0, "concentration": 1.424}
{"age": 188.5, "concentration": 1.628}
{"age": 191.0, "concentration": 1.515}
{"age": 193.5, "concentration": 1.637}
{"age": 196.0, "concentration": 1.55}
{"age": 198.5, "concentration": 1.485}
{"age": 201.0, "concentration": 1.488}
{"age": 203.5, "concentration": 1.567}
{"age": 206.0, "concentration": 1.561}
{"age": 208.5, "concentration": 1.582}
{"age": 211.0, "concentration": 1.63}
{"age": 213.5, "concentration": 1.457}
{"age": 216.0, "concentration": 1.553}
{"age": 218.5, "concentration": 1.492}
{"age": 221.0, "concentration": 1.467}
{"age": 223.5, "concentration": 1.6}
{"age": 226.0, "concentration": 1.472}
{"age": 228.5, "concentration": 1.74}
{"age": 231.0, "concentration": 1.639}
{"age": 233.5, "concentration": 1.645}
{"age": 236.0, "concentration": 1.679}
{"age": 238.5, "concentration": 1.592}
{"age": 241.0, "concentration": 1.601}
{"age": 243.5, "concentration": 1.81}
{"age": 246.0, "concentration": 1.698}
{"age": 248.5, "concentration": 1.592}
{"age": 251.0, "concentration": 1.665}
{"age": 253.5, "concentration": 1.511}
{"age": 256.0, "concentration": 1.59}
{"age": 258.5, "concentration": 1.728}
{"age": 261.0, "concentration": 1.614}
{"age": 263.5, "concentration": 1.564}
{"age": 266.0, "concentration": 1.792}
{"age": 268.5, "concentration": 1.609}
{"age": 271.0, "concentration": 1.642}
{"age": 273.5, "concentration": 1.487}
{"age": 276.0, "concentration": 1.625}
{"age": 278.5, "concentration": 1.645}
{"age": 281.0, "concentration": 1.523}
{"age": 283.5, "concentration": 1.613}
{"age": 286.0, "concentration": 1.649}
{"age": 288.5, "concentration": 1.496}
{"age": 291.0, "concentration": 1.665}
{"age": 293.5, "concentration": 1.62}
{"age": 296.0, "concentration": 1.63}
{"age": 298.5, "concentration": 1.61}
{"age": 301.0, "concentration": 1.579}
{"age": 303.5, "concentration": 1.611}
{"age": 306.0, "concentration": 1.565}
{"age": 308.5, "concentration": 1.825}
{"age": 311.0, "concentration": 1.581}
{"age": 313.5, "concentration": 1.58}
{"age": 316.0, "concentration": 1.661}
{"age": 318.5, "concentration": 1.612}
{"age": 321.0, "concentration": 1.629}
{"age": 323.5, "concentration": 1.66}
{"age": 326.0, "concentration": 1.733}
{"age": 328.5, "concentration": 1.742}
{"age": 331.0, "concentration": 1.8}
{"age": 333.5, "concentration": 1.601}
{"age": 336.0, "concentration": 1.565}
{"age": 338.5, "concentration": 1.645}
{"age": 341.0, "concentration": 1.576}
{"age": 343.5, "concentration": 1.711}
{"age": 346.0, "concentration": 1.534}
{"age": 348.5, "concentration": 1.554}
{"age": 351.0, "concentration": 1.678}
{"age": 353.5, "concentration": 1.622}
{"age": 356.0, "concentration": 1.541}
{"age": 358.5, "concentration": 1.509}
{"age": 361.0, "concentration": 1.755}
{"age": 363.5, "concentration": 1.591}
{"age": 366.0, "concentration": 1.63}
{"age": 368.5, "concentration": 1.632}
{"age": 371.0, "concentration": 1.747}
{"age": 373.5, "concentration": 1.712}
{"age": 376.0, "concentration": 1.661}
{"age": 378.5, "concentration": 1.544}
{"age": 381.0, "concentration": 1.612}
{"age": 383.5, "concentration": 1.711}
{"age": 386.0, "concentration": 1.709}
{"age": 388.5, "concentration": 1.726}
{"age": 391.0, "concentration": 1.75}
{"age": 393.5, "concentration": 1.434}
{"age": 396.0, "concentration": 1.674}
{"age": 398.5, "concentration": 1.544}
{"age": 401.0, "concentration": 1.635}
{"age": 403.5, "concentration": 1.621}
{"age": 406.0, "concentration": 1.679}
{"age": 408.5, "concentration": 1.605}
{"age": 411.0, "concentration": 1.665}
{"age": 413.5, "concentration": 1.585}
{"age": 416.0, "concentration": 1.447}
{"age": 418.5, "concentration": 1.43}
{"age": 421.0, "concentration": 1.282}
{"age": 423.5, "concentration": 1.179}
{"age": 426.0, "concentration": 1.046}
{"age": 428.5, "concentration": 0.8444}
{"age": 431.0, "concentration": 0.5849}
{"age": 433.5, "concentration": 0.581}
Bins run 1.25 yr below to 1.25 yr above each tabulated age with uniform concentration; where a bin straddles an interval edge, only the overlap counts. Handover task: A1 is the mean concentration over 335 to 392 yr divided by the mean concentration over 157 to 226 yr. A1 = 1.05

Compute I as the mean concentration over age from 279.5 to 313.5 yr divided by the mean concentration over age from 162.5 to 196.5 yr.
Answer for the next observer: 1.02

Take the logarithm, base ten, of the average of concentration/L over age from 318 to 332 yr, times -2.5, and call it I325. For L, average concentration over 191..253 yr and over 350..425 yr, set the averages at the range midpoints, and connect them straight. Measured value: -0.070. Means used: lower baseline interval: 1.59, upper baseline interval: 1.59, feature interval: 1.7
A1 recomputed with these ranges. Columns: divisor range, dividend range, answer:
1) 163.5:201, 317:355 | 1.05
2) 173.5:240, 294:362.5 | 1.04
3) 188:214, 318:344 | 1.07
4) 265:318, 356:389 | 1.02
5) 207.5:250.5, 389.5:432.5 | 0.88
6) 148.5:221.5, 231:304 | 1.04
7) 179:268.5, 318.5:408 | 1.03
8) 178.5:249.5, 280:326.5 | 1.03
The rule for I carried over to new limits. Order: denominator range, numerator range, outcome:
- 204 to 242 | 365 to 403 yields 1.04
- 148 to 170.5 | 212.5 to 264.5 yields 1.01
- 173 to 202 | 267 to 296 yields 1.03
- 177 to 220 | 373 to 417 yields 1.06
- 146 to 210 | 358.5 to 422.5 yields 1.03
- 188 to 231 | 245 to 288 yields 1.04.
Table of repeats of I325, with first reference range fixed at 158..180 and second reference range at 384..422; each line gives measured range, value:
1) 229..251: -0.05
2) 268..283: 0.00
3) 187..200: 0.02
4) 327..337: -0.06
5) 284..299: -0.01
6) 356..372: -0.03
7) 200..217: 0.03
